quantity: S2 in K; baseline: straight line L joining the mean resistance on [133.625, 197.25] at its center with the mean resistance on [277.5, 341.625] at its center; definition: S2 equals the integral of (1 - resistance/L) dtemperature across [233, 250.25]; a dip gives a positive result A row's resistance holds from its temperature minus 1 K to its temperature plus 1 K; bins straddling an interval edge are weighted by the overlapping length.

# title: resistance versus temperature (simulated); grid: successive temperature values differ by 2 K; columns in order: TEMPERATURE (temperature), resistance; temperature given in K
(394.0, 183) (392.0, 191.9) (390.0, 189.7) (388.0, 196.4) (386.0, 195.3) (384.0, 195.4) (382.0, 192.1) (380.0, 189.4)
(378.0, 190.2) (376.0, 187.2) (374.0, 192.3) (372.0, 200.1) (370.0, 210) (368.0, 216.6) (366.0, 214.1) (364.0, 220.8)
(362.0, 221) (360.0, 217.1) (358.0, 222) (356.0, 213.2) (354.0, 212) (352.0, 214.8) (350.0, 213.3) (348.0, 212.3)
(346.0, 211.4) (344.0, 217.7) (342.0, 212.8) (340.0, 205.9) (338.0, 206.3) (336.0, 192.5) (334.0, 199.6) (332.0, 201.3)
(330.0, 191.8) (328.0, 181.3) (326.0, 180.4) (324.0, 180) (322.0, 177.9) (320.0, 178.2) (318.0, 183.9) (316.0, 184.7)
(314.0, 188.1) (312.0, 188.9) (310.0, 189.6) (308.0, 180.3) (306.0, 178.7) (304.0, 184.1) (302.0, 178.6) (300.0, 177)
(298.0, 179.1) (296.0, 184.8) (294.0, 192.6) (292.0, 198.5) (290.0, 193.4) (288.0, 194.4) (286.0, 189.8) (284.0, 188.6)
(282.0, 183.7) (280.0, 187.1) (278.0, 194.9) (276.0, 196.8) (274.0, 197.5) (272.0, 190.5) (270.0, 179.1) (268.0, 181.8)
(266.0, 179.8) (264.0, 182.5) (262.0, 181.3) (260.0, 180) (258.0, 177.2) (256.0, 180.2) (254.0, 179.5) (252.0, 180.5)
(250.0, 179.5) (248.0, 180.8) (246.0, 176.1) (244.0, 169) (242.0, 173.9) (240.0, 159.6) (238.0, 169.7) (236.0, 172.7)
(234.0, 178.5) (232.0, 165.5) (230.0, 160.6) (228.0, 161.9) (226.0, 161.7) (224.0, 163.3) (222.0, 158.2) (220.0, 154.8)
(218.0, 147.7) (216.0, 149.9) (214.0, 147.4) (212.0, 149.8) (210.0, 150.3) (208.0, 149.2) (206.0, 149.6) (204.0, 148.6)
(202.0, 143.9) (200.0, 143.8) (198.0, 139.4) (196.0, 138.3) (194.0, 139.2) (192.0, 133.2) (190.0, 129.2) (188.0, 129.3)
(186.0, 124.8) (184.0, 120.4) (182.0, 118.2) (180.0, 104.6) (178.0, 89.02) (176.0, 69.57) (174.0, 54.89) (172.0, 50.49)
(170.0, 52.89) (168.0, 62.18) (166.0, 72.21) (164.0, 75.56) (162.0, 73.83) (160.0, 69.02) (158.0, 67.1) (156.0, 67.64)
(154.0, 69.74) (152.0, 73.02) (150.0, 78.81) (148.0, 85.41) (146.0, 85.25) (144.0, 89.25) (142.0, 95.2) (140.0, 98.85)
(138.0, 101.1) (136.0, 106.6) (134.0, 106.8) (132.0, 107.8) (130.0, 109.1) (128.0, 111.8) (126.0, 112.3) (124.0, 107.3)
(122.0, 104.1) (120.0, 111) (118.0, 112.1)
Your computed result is -3.67 K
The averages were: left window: 91.7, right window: 188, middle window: 173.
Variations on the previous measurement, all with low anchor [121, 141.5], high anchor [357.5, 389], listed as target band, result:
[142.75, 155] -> 3.5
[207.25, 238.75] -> -3.4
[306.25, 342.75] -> -1.2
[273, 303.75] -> -3.6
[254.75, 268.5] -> -1.9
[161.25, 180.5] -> 8.3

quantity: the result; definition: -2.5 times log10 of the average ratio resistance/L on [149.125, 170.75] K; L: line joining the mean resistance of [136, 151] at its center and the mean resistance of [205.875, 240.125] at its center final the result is 0.449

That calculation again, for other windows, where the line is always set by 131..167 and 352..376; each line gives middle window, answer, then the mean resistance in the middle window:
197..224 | -0.23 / 149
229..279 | -0.22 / 179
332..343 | -0.04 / 203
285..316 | -0.08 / 186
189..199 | -0.22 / 136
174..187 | 0.03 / 101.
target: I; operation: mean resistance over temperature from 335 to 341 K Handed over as 202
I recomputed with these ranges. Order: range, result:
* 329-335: 198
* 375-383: 190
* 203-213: 150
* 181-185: 119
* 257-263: 180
